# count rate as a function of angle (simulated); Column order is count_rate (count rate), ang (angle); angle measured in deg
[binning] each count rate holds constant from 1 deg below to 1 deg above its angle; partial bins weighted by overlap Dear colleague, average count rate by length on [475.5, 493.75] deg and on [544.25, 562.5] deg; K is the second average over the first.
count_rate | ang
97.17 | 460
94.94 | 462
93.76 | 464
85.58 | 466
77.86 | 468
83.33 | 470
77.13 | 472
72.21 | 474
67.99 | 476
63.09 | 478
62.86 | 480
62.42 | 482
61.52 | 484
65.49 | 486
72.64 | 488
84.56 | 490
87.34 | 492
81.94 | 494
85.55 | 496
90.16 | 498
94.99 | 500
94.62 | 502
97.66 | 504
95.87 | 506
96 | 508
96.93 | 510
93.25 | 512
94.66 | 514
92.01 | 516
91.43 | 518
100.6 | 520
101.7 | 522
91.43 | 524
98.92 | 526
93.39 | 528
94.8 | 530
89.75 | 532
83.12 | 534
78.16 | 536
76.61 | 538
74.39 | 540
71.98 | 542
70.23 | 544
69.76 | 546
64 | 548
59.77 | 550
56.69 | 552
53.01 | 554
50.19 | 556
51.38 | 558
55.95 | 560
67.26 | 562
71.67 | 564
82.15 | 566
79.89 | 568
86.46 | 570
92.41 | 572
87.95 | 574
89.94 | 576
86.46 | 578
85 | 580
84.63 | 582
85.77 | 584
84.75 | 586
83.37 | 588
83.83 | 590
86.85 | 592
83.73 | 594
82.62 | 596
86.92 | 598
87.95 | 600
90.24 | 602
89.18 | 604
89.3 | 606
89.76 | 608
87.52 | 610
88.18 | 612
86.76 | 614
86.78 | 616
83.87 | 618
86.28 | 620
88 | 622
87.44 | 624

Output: 0.84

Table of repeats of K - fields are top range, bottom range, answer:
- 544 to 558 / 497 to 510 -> 0.62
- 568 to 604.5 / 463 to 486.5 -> 1.18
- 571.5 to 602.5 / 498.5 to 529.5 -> 0.90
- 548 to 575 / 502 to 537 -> 0.73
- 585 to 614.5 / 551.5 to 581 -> 1.18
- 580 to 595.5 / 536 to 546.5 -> 1.16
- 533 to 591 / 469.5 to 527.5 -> 0.88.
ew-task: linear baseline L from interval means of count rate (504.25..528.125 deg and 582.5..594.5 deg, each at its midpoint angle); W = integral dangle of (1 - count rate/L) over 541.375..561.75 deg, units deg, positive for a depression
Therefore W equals 6.78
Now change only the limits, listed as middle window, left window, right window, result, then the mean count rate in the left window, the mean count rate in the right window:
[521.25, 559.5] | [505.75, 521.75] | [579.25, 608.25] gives 7.3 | 95.4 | 86.2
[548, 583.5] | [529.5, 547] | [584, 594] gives 3.9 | 78.3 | 84.7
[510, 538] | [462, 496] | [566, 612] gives -4.2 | 75.9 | 86.5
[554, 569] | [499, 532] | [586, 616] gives 4.3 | 95.3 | 86.8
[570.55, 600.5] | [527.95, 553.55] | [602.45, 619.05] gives -1.2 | 74.4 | 87.7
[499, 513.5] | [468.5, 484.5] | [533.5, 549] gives -5.0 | 69.3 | 73.2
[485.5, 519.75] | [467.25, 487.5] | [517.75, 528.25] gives -2.1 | 69.4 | 96.8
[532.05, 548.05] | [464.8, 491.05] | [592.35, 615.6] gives 0.9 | 72.2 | 87.4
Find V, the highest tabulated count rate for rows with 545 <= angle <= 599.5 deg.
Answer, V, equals 92.41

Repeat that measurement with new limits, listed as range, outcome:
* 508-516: 96.93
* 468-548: 101.7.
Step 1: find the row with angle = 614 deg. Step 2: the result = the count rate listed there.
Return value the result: 86.76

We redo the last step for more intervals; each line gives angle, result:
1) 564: 71.67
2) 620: 86.28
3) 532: 89.75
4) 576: 89.94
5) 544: 70.23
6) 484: 61.52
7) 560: 55.95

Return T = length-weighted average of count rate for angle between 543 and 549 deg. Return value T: 68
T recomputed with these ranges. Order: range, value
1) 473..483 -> 65.7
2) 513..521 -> 94.7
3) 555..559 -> 50.8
